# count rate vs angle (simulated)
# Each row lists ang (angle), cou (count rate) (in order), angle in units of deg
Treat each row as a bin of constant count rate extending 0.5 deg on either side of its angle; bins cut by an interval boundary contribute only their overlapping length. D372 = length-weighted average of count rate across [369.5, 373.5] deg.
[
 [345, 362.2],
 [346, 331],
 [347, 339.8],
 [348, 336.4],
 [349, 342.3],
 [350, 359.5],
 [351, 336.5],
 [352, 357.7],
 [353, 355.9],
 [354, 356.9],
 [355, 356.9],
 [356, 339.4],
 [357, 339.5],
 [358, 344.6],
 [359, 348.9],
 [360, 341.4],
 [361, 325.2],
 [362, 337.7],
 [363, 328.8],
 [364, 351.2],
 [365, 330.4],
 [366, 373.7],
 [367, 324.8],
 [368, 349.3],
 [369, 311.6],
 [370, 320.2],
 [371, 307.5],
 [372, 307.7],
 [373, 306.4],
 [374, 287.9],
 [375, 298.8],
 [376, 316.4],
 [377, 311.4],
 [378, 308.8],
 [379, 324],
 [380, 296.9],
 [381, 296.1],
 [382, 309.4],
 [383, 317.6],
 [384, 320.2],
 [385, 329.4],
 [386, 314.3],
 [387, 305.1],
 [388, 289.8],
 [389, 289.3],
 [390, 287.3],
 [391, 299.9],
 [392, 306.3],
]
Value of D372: 310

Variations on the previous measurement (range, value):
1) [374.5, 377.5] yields 309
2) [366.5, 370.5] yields 326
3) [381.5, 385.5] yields 319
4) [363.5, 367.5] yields 345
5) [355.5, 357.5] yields 339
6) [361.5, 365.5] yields 337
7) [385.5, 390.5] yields 297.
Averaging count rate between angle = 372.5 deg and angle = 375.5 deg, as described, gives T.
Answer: 298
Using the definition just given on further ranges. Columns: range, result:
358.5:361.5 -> 338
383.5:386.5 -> 321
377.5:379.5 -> 316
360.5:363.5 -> 331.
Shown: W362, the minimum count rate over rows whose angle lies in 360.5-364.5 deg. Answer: 325.2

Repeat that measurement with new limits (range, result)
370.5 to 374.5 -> 287.9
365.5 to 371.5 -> 307.5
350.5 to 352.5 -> 336.5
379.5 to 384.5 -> 296.1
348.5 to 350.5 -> 342.3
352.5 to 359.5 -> 339.4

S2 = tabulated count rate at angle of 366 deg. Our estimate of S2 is 373.7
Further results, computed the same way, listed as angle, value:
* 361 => 325.2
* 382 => 309.4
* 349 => 342.3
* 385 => 329.4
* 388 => 289.8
